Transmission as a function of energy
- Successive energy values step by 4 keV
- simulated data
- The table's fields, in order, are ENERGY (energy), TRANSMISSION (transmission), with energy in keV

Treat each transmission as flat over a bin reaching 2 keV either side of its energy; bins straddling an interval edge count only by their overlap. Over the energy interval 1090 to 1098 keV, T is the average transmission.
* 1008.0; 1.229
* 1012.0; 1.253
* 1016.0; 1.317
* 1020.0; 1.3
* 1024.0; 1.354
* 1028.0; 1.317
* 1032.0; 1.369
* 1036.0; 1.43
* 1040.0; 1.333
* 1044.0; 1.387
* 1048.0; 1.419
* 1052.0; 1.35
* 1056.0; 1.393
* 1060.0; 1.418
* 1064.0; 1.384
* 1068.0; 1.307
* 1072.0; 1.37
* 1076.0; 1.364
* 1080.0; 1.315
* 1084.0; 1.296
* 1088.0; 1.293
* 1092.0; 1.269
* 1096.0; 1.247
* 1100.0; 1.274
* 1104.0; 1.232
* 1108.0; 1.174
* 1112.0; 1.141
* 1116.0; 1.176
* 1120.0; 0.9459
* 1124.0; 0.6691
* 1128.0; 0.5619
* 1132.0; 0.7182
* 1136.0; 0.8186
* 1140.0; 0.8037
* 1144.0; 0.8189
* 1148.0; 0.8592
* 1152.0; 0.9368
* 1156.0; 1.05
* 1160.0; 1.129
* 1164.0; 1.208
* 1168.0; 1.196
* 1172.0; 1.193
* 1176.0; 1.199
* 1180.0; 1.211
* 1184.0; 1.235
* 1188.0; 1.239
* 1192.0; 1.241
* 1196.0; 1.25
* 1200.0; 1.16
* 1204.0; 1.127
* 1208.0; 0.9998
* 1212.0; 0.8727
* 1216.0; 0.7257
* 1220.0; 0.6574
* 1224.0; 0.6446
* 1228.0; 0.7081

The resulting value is 1.26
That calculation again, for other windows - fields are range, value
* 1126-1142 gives 0.726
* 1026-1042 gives 1.36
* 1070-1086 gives 1.34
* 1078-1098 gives 1.28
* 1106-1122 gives 1.11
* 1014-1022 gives 1.31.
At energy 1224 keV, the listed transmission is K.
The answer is 0.6446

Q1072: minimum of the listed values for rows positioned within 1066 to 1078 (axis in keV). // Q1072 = 1.307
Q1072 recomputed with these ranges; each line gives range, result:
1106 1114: 1.141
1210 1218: 0.7257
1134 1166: 0.8037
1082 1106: 1.232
